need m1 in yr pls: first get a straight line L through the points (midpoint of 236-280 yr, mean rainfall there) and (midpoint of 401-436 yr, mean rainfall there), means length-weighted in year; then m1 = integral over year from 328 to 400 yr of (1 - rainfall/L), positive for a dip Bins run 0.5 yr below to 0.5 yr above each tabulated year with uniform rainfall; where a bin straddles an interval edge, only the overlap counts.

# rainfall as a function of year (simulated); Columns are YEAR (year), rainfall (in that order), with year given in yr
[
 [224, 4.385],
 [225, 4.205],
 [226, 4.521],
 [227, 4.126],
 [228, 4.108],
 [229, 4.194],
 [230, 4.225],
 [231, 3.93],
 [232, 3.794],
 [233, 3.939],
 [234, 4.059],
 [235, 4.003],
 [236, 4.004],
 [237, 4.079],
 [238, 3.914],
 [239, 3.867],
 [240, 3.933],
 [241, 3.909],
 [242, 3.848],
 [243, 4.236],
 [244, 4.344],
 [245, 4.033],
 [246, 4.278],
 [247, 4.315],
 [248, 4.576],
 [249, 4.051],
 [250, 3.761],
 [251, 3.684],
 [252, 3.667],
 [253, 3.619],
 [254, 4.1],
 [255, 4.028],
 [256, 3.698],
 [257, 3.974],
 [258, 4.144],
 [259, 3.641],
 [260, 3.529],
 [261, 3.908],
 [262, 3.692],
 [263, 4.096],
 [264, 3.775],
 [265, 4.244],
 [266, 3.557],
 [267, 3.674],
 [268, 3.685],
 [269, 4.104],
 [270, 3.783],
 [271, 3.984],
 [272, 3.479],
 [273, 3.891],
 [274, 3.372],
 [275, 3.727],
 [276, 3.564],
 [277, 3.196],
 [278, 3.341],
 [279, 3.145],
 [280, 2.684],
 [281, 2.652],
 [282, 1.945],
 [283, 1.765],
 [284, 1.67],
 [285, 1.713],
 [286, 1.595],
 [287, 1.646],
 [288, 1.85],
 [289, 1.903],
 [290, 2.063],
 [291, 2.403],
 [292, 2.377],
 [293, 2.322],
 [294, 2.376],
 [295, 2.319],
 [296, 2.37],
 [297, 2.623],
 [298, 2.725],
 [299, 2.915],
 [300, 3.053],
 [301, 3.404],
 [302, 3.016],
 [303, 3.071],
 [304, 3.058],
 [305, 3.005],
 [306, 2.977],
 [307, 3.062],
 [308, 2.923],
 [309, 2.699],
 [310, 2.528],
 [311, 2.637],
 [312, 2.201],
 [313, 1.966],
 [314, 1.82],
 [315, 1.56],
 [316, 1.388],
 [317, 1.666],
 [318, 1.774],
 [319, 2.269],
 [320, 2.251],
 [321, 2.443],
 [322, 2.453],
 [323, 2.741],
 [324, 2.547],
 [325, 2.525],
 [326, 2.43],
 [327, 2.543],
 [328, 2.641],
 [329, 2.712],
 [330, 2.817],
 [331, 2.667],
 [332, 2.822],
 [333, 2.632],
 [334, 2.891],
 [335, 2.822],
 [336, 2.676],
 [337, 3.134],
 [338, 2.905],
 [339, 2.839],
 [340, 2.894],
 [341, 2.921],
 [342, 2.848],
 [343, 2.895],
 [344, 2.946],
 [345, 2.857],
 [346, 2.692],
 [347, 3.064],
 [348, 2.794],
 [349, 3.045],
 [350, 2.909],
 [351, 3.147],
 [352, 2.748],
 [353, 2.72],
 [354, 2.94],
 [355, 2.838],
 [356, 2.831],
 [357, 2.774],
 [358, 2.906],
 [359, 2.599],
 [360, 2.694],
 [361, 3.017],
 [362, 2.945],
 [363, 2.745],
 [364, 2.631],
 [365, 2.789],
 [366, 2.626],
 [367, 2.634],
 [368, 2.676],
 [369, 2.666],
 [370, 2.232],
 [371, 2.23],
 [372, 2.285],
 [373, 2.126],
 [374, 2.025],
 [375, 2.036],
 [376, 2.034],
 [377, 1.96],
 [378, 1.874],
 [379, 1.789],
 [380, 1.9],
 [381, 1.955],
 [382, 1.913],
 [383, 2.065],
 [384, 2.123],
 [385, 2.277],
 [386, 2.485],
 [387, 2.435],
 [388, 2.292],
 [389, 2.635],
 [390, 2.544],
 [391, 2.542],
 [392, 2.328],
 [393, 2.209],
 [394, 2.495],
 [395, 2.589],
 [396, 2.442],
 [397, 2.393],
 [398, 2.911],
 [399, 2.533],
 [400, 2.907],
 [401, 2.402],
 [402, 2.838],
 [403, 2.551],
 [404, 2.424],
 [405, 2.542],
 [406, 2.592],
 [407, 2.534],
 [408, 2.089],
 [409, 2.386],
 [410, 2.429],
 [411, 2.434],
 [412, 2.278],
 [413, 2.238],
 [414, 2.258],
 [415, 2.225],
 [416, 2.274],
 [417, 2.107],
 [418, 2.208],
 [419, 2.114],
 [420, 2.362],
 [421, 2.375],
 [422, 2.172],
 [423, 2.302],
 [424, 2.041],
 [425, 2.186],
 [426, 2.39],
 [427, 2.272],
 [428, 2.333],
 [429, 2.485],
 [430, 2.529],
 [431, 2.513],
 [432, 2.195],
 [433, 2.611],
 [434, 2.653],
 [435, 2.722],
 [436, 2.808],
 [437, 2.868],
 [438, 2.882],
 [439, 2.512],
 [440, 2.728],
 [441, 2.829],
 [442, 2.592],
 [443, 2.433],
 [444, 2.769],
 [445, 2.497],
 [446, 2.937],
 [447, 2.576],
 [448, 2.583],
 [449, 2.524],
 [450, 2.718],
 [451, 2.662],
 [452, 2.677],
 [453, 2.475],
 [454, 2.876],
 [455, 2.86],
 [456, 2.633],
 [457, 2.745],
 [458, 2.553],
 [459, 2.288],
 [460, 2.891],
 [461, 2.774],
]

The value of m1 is 7.29 yr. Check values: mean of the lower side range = 3.84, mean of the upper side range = 2.38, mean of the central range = 2.59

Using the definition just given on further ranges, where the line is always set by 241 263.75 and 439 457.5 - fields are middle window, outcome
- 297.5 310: 2.2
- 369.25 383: 4.8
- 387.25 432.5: 8.1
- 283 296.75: 6.2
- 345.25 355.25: 1.3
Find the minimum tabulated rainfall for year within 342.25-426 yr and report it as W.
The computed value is 1.789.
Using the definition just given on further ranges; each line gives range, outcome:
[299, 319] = 1.388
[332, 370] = 2.232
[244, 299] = 1.595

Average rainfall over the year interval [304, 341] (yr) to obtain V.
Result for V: 2.54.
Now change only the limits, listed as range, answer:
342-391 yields 2.53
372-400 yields 2.27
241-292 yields 3.39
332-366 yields 2.85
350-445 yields 2.46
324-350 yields 2.8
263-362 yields 2.75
